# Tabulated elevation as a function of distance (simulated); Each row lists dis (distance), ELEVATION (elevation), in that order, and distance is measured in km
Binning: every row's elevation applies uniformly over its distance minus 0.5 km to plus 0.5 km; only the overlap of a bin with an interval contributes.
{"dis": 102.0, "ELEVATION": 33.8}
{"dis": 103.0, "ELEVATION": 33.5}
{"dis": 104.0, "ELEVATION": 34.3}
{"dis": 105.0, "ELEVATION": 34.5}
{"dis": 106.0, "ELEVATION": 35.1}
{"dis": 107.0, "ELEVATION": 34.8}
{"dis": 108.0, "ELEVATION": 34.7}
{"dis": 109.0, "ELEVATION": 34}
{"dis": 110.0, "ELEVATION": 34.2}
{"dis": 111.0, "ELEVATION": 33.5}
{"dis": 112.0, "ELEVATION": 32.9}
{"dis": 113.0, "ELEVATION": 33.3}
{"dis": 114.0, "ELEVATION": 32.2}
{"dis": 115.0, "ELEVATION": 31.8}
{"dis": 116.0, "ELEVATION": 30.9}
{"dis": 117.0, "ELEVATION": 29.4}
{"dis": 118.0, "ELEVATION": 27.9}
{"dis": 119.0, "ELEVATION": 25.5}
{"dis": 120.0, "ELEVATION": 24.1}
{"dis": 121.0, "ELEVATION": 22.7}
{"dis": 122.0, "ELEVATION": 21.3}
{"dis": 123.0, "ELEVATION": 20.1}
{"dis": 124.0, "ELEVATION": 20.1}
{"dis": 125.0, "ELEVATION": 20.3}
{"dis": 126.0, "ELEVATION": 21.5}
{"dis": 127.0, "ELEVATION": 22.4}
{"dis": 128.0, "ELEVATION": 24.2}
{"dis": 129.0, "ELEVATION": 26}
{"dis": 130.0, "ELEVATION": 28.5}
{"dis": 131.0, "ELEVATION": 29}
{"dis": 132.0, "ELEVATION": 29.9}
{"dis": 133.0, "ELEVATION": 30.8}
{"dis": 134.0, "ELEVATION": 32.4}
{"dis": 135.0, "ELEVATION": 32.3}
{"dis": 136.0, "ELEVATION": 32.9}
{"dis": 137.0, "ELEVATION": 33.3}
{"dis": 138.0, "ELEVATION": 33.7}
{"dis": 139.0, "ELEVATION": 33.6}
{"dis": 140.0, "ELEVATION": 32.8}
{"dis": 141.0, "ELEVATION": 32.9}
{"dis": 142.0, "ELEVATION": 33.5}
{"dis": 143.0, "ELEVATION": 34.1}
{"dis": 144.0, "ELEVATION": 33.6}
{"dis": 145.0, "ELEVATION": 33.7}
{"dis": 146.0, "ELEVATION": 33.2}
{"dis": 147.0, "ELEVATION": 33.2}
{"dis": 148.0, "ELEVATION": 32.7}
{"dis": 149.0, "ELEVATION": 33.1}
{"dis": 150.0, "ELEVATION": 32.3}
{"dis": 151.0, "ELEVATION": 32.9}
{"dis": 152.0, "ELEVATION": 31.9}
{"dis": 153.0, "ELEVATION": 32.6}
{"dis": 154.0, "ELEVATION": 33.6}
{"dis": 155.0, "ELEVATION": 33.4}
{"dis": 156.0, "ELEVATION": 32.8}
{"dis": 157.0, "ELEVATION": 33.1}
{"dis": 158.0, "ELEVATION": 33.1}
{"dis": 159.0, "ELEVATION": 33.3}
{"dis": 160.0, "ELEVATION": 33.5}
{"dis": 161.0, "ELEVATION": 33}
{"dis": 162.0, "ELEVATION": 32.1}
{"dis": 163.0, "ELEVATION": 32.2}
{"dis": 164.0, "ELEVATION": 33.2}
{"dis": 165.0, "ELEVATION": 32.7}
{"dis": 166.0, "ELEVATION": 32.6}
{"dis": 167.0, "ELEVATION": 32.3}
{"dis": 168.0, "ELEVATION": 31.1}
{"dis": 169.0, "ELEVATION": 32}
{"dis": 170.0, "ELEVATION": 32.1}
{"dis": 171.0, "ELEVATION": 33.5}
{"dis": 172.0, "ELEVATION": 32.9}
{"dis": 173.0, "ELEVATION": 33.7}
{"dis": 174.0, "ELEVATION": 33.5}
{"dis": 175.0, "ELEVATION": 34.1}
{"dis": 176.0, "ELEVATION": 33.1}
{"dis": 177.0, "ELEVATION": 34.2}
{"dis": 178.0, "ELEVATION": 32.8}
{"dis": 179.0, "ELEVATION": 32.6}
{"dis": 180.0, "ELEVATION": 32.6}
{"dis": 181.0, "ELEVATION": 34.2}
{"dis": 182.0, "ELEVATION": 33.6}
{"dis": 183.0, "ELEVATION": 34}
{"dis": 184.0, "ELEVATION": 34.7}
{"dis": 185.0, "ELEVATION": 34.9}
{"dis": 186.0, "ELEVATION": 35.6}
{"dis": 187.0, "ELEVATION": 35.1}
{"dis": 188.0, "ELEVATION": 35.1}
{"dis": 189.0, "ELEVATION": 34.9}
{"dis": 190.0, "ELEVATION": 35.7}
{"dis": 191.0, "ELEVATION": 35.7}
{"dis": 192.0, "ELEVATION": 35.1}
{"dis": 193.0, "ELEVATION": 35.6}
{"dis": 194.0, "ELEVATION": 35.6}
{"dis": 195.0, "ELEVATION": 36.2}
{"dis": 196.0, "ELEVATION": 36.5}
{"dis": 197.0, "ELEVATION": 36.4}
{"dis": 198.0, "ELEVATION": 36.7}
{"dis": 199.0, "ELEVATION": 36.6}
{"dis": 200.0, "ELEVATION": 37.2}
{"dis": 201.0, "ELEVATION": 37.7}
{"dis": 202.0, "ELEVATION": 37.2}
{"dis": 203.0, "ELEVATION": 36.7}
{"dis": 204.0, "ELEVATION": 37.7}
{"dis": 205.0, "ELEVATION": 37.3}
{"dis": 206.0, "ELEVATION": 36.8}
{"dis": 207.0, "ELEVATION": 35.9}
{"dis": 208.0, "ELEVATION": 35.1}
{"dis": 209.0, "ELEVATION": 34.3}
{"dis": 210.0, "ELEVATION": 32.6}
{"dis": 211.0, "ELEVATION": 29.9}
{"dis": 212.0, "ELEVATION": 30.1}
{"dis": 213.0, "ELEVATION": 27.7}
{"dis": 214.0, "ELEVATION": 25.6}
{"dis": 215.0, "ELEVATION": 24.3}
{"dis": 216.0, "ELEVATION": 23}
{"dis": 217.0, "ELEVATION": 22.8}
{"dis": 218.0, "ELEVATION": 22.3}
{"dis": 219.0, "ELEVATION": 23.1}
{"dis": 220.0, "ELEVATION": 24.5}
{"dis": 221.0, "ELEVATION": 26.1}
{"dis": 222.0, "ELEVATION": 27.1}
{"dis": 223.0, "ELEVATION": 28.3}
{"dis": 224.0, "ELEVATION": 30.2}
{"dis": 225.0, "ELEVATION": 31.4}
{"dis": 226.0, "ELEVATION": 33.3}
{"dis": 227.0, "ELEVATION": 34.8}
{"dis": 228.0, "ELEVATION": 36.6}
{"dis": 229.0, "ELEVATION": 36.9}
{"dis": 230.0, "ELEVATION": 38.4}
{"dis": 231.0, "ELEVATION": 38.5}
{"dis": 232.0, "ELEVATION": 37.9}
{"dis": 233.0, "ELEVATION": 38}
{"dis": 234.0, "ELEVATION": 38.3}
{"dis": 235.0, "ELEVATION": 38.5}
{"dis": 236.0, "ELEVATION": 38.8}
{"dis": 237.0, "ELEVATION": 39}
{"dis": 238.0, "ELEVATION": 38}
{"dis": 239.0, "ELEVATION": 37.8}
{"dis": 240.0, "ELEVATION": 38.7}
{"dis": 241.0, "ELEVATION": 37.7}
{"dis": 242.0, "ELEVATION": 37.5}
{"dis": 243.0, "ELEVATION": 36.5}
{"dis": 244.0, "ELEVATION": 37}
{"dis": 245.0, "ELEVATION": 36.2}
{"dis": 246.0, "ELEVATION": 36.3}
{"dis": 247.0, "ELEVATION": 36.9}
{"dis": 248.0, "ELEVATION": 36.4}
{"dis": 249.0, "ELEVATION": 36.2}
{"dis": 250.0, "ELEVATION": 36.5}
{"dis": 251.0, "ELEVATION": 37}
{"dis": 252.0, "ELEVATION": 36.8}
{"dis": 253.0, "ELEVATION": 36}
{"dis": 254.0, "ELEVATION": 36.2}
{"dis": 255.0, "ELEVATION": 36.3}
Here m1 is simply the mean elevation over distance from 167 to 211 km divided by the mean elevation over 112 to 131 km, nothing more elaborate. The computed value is 1.3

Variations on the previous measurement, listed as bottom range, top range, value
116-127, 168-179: 1.40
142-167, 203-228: 0.91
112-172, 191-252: 1.12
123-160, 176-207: 1.15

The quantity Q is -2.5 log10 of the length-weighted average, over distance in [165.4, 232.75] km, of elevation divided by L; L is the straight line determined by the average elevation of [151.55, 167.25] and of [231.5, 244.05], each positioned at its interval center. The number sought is 0.07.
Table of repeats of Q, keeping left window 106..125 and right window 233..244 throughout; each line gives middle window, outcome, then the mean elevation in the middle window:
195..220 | 0.11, 32.2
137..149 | -0.08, 33.4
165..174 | 0.01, 32.6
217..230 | 0.24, 29.6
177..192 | -0.01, 34.4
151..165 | -0.03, 32.9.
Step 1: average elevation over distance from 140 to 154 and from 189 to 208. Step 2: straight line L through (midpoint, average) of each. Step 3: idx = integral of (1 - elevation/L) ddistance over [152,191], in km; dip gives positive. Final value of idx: 1.4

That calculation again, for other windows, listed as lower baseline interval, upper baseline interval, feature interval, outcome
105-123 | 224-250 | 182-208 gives -1.00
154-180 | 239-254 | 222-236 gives 0.28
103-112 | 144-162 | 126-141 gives 1.61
